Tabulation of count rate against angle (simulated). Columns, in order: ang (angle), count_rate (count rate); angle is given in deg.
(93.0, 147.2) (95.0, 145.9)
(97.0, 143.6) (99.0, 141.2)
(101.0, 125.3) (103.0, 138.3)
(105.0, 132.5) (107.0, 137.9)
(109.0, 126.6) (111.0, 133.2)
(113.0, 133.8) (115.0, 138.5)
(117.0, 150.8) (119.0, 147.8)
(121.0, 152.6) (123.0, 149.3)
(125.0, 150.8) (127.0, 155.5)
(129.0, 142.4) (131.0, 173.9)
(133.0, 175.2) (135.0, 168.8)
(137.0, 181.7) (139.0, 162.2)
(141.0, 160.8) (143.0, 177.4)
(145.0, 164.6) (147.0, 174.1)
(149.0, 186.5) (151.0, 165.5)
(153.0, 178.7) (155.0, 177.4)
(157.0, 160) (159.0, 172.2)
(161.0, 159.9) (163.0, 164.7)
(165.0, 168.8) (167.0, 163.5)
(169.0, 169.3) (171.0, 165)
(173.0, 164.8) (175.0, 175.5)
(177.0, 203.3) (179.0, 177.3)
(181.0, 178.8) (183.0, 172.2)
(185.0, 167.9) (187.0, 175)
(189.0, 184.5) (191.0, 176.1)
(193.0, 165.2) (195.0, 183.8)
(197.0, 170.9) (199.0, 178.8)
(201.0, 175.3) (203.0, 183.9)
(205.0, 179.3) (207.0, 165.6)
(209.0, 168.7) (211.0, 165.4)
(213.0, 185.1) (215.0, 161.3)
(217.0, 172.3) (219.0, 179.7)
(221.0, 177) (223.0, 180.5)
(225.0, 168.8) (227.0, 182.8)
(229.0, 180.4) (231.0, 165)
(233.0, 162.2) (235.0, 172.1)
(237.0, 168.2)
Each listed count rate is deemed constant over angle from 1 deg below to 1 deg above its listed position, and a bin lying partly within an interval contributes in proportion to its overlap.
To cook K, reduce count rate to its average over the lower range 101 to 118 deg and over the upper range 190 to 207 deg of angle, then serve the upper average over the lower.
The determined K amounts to 1.3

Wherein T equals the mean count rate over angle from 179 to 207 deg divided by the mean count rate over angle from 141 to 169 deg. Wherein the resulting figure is 1.04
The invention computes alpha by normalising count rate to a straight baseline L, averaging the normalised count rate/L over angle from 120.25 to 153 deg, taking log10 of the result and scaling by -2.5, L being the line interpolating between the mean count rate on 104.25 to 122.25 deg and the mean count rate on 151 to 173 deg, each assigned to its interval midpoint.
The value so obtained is -0.09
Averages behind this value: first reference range 140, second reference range 168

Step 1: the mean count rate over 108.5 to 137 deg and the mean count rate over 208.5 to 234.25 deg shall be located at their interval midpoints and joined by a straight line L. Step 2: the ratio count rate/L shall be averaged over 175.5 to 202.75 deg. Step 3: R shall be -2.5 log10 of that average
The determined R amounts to -0.074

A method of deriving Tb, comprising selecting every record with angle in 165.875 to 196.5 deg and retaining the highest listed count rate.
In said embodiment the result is 203.3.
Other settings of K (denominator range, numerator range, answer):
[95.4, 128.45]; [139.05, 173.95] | 1.20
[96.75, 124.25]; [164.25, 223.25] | 1.25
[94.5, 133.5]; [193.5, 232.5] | 1.21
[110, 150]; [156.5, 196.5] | 1.09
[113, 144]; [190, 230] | 1.11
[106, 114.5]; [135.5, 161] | 1.29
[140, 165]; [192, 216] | 1.02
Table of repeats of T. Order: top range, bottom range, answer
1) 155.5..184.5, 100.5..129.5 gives 1.21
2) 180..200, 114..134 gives 1.14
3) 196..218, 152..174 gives 1.03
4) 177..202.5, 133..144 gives 1.04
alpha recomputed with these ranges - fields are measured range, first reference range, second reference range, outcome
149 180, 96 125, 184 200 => -0.05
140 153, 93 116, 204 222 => -0.14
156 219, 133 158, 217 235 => 0.00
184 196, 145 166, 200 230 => -0.01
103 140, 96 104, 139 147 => 0.02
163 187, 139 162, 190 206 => 0.00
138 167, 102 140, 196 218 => -0.07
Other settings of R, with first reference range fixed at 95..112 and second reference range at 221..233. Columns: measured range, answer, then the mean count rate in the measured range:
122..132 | -0.084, 154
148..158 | -0.151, 174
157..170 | -0.078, 166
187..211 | -0.061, 175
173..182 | -0.145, 182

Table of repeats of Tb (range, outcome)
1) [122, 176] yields 186.5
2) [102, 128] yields 155.5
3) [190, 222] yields 185.1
